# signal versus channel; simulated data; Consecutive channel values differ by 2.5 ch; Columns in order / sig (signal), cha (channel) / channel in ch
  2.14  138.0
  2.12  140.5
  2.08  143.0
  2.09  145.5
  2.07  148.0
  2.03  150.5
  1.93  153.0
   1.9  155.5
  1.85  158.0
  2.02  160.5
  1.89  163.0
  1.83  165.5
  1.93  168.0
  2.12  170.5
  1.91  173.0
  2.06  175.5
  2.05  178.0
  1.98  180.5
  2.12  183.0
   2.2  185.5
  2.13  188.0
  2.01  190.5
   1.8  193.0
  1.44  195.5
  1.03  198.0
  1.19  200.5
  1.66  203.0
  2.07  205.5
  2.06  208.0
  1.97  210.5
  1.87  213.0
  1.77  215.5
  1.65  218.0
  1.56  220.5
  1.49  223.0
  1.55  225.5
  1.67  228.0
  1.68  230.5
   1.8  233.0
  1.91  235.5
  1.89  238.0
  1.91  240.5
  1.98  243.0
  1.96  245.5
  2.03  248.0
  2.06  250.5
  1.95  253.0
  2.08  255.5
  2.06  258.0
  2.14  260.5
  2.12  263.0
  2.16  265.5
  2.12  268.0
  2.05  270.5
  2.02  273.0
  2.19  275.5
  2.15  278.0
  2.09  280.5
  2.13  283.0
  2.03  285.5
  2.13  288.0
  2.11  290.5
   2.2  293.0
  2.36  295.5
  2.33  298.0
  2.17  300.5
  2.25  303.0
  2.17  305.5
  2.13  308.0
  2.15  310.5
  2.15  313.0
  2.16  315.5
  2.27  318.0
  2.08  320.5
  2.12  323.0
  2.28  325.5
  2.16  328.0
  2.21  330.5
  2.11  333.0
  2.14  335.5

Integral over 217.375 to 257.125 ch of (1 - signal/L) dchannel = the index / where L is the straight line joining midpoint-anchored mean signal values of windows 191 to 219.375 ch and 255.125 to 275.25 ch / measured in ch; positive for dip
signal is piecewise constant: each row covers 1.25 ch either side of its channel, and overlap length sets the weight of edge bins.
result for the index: 1.8 ch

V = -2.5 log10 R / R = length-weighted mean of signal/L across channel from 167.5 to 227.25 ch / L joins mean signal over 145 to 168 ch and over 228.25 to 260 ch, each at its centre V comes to 0.08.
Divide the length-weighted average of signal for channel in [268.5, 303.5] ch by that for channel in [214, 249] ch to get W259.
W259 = 1.21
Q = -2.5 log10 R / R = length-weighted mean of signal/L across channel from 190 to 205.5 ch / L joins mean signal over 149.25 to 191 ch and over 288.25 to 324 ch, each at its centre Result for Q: 0.30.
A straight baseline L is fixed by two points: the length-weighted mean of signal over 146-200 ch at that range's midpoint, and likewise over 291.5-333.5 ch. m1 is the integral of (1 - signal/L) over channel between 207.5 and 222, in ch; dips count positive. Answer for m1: 1.5 ch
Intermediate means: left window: 1.91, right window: 2.2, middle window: 1.8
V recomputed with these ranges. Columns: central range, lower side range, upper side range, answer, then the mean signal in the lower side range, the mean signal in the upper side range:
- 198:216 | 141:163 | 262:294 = 0.17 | 1.99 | 2.11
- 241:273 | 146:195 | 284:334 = 0.03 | 1.98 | 2.18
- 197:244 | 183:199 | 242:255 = 0.11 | 1.81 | 2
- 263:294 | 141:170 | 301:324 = 0.00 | 1.97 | 2.17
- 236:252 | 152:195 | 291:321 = 0.07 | 1.97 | 2.2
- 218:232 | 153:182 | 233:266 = 0.24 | 1.96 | 2.01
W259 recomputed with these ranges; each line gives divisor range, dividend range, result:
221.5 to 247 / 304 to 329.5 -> 1.22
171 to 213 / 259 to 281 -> 1.14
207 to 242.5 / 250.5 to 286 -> 1.18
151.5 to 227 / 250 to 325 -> 1.17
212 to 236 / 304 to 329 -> 1.29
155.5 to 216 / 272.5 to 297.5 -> 1.15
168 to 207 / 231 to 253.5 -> 1.04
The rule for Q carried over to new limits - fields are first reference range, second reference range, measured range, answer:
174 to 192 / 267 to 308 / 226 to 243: 0.17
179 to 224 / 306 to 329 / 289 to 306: -0.06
